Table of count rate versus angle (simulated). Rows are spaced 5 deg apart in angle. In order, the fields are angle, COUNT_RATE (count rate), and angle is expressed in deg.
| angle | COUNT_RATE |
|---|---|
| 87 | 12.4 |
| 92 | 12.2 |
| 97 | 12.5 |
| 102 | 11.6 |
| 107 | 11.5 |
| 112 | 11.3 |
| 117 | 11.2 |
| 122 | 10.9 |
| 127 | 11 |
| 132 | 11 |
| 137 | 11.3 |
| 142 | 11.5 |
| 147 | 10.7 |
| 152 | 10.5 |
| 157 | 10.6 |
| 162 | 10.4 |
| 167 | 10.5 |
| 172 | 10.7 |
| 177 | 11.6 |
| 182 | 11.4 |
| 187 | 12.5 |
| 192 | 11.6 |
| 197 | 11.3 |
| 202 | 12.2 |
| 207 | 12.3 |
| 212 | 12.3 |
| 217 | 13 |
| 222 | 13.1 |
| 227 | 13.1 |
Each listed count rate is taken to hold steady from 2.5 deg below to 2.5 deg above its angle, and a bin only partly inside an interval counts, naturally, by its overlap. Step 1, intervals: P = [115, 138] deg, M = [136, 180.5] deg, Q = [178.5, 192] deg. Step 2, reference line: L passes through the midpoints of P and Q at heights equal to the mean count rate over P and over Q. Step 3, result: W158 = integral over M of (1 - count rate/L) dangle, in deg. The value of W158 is 2.4 deg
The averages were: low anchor 11.1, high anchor 11.9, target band 10.9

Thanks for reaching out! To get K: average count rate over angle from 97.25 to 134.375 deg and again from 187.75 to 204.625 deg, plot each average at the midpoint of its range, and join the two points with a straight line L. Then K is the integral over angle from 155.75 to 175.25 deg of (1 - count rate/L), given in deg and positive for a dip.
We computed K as 1.70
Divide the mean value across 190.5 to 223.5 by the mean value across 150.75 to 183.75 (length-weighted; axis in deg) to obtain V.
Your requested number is 1.1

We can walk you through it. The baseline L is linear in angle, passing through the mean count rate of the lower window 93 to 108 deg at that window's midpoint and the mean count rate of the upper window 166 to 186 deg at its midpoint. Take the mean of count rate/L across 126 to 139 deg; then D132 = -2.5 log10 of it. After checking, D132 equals 0.050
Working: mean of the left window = 11.9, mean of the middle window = 11.1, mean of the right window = 11.2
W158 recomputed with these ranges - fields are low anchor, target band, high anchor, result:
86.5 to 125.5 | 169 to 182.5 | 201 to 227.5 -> 1.2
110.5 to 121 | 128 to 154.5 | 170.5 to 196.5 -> 0.8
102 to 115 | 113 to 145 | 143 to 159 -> -0.2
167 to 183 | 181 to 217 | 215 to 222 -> 0.4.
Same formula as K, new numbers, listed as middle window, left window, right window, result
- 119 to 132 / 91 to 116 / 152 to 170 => 0.35 deg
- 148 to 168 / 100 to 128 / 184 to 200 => 1.81 deg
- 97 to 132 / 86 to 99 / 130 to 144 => 1.48 deg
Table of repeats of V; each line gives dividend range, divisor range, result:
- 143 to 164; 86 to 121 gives 0.90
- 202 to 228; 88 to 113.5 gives 1.07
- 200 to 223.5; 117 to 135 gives 1.14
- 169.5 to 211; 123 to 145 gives 1.05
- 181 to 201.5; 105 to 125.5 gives 1.05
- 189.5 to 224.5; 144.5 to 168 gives 1.16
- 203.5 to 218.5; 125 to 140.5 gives 1.12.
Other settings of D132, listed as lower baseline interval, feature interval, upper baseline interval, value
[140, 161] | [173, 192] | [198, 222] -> -0.003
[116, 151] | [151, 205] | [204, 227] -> 0.068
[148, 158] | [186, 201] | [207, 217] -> 0.009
